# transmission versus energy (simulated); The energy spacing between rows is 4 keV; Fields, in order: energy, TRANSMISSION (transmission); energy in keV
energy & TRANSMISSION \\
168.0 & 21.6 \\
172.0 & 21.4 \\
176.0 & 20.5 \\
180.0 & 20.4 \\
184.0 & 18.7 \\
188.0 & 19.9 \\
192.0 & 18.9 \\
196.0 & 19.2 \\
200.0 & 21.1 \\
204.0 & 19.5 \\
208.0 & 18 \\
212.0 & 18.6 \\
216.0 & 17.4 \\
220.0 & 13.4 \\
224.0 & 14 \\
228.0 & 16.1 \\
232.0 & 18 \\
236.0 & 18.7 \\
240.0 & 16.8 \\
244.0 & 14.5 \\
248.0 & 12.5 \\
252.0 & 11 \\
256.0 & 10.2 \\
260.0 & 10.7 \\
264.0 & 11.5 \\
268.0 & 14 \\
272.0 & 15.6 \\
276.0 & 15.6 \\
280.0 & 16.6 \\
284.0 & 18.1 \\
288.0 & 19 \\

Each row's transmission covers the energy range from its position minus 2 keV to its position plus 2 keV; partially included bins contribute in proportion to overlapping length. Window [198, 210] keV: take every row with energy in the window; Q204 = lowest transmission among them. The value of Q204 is 18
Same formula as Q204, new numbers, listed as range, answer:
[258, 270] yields 10.7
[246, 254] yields 11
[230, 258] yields 10.2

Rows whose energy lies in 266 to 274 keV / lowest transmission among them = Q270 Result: 14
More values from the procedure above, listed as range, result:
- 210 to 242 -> 13.4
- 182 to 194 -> 18.7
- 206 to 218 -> 17.4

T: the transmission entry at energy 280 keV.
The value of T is 16.6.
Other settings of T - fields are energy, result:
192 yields 18.9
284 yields 18.1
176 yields 20.5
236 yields 18.7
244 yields 14.5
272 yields 15.6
